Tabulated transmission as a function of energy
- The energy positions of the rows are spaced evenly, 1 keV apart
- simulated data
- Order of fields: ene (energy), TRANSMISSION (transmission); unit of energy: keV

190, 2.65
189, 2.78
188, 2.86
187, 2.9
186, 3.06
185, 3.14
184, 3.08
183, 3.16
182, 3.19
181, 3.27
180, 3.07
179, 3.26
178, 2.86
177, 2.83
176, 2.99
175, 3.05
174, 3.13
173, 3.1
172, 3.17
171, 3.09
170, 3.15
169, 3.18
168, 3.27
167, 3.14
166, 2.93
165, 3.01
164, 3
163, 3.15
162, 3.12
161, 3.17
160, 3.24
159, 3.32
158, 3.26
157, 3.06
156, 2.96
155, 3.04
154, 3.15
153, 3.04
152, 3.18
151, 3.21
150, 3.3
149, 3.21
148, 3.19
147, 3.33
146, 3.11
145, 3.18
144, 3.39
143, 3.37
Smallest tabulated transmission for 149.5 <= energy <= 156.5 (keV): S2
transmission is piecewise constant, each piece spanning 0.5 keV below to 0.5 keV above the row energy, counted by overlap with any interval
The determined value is 2.96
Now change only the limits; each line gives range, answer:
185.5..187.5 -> 2.9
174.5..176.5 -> 2.99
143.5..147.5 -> 3.11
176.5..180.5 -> 2.83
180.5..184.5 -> 3.08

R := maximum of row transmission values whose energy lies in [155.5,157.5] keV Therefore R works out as 3.06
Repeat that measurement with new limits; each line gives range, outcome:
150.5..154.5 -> 3.21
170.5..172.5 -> 3.17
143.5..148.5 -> 3.39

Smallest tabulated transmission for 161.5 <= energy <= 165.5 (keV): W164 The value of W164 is 3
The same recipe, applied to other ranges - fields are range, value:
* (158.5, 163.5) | 3.12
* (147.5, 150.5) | 3.19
